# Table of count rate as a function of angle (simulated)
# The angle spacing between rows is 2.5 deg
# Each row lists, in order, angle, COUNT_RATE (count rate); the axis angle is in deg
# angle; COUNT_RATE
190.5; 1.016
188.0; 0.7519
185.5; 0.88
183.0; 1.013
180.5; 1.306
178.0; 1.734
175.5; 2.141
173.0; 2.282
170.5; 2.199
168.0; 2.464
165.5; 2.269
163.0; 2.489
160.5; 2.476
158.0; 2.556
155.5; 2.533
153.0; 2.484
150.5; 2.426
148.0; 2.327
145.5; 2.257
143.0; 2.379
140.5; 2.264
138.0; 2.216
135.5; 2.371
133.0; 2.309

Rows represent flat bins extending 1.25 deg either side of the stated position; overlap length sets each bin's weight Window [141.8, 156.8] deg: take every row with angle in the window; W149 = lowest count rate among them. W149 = 2.257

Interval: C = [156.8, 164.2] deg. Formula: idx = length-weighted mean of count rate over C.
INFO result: 2.51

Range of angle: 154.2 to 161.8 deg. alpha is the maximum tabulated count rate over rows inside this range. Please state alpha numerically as 2.556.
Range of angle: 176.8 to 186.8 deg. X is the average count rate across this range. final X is 1.23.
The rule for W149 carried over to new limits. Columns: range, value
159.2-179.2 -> 1.734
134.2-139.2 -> 2.216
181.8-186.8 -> 0.88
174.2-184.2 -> 1.013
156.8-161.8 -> 2.476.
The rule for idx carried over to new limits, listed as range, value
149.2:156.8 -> 2.48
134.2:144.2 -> 2.31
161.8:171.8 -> 2.35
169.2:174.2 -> 2.24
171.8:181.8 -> 1.86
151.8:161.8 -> 2.51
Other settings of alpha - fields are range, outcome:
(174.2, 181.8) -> 2.141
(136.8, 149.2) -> 2.379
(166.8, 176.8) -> 2.464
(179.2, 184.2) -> 1.306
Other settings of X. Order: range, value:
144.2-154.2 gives 2.37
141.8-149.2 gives 2.32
